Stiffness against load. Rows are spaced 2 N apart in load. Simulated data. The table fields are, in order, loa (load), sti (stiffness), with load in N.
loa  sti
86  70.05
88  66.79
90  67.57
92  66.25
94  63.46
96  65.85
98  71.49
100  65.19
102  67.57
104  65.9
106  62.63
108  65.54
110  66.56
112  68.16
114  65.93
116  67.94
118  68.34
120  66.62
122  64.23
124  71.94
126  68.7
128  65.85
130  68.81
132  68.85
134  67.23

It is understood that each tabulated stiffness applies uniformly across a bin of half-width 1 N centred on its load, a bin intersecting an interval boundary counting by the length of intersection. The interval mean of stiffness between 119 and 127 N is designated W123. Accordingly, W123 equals 67.9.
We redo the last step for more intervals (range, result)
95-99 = 68.7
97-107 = 66.6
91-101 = 66.4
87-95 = 66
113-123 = 66.6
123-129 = 68.8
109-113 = 67.4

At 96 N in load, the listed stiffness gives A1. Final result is 65.85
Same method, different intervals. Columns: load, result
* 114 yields 65.93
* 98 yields 71.49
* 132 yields 68.85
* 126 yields 68.7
